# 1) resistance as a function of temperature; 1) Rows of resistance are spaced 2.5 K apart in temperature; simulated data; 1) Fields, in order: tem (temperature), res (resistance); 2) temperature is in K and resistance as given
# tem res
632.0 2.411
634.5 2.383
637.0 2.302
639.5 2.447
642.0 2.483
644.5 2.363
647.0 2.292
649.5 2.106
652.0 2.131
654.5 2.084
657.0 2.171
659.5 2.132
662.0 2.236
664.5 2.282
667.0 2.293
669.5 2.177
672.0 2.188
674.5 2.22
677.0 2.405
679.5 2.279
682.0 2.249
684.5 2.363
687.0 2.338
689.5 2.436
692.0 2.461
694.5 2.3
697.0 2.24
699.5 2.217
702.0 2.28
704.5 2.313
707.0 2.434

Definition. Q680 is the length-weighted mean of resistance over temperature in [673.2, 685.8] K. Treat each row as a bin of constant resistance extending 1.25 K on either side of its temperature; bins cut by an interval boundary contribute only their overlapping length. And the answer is 2.3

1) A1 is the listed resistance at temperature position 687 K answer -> 2.338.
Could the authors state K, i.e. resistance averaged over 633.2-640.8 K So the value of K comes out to 2.38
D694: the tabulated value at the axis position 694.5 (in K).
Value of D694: 2.3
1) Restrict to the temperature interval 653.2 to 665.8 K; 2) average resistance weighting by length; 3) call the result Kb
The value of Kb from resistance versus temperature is 2.18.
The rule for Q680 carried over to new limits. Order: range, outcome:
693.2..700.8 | 2.25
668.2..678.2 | 2.25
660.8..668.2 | 2.27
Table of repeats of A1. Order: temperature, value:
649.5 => 2.106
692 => 2.461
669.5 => 2.177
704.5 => 2.313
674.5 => 2.22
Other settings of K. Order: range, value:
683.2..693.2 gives 2.4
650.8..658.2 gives 2.13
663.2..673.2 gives 2.24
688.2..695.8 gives 2.4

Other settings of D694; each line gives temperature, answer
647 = 2.292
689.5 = 2.436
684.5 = 2.363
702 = 2.28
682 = 2.249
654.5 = 2.084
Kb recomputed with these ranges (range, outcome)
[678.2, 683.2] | 2.27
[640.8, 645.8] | 2.42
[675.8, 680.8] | 2.34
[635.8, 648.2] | 2.38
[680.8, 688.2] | 2.32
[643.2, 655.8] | 2.2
